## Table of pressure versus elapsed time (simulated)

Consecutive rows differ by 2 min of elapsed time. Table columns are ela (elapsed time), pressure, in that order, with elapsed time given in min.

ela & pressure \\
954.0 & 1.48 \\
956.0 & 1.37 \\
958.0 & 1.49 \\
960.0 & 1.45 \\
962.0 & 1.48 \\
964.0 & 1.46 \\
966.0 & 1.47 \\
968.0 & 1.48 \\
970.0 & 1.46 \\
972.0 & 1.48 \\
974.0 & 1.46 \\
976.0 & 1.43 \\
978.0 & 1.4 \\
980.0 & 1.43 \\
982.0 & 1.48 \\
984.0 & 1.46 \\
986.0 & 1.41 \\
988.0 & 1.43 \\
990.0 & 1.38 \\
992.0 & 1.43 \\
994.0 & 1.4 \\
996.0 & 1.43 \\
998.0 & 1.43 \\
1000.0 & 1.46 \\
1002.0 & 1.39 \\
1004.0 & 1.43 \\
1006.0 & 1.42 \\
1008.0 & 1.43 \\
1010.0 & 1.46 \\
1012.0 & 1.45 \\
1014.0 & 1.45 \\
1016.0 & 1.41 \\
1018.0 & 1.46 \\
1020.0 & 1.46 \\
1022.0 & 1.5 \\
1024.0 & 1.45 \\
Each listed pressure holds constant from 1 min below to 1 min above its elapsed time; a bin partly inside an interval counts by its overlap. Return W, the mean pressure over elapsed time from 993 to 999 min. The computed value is 1.42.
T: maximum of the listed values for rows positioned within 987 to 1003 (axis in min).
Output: 1.46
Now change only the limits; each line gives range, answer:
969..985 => 1.48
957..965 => 1.49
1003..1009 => 1.43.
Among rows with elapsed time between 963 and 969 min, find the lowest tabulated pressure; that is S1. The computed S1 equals 1.46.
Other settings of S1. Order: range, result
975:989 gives 1.4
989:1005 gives 1.38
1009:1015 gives 1.45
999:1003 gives 1.39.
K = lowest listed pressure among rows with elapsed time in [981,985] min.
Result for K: 1.46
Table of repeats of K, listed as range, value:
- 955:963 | 1.37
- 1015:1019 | 1.41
